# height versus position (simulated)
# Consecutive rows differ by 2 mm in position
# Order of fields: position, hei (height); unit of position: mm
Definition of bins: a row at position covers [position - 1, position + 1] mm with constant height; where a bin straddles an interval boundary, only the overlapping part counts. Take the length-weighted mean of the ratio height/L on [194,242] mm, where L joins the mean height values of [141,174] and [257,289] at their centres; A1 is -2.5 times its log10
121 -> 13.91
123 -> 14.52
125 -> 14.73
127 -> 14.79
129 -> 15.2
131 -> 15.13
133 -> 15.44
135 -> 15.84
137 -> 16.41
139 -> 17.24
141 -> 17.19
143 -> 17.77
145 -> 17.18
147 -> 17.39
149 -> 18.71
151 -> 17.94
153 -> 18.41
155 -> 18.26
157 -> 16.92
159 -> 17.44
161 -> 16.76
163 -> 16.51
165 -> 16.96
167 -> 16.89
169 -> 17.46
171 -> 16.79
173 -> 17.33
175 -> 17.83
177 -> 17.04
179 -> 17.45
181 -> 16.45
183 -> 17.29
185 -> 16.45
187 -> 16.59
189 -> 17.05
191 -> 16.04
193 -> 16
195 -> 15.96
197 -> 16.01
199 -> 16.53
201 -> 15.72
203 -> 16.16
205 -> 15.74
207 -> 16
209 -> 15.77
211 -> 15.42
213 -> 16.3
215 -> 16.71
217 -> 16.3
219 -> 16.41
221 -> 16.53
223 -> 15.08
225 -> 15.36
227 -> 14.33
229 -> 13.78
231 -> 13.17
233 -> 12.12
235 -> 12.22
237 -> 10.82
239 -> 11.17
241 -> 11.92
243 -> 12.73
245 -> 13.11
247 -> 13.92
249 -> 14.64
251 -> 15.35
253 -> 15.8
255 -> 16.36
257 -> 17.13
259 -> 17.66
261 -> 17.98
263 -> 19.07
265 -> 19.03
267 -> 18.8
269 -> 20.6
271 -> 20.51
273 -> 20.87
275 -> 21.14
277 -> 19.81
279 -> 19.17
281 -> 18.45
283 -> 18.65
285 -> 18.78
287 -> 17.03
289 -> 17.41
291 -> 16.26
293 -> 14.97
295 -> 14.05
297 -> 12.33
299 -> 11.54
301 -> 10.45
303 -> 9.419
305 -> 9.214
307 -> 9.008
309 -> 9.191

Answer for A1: 0.23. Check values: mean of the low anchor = 17.4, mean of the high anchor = 19.1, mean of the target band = 14.8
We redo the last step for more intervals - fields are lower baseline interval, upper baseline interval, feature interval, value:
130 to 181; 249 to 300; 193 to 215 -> 0.08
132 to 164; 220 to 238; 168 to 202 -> -0.07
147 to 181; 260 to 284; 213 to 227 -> 0.16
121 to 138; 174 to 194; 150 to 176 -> -0.08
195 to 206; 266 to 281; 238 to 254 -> 0.34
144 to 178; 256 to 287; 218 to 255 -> 0.32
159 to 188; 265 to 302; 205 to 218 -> 0.07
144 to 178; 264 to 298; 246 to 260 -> 0.14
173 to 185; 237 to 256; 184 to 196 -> 0.02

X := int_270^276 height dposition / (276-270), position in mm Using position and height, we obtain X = 20.8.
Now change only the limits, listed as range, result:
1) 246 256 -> 15.2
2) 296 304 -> 10.9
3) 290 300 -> 13.8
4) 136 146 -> 17.2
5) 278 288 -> 18.4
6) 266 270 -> 19.7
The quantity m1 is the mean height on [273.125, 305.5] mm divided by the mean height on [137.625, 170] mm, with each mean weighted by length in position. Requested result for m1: 0.91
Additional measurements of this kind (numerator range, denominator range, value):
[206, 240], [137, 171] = 0.84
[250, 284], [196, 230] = 1.18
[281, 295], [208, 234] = 1.12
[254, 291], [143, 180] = 1.08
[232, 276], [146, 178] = 0.92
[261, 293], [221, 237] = 1.38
